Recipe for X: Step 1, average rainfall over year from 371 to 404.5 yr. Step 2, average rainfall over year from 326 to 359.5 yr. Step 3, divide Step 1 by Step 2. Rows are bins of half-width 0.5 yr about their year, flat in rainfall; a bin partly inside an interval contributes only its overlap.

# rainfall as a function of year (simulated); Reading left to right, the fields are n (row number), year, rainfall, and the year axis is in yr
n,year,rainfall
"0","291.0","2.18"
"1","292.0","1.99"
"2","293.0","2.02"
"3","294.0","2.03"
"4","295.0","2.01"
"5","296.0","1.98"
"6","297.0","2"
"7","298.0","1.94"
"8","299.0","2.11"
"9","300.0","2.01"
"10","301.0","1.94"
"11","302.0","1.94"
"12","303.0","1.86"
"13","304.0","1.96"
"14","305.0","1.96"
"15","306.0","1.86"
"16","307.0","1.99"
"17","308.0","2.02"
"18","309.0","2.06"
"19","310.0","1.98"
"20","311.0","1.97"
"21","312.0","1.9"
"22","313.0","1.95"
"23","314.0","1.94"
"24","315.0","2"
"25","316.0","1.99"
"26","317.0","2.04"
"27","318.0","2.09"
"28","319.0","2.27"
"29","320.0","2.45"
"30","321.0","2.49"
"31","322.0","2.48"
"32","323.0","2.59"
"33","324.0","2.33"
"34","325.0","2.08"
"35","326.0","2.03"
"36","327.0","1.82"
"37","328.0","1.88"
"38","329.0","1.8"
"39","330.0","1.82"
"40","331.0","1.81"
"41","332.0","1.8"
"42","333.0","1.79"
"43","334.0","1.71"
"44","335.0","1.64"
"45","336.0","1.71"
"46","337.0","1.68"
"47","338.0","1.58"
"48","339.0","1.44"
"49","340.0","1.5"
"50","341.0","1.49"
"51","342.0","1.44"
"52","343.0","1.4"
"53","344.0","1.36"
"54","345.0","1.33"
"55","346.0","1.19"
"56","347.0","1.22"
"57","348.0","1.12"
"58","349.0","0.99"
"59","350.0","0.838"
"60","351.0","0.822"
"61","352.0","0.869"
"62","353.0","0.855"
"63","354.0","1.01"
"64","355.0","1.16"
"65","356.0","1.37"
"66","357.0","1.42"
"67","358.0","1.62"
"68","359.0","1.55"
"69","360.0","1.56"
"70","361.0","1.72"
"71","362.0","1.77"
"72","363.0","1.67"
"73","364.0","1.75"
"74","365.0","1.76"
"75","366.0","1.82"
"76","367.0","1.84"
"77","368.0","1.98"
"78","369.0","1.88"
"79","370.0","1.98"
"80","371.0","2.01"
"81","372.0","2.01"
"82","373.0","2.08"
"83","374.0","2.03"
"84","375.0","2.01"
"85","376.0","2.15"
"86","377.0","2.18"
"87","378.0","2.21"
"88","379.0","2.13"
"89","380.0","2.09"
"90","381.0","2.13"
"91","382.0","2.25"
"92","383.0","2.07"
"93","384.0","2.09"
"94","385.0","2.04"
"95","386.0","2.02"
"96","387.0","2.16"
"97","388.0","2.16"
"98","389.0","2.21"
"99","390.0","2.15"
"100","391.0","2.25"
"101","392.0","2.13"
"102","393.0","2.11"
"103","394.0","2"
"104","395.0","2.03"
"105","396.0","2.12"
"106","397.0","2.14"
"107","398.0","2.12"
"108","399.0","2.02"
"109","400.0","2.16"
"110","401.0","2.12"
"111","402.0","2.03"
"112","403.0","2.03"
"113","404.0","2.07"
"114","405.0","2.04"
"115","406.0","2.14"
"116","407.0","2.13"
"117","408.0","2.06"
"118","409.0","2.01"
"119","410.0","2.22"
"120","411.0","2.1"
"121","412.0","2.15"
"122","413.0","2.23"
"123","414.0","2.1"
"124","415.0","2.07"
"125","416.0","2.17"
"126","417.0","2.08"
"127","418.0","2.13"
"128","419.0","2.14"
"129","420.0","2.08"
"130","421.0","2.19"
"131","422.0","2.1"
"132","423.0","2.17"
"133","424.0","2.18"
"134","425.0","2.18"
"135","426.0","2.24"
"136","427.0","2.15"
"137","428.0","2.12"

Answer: 1.47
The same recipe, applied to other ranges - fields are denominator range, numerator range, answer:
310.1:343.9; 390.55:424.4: 1.11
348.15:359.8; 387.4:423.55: 1.84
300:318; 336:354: 0.63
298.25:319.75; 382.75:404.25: 1.05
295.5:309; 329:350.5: 0.75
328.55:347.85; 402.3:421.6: 1.36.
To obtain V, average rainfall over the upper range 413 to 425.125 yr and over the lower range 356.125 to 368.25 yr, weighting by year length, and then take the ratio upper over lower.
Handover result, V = 1.26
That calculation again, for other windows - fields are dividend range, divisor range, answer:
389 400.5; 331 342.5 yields 1.30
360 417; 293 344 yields 1.06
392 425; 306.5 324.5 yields 0.98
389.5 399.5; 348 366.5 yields 1.55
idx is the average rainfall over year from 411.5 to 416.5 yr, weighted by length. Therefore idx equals 2.14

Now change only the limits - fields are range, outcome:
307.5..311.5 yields 2.01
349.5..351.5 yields 0.83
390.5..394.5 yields 2.12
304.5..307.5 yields 1.94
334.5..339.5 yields 1.61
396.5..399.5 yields 2.09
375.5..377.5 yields 2.17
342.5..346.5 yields 1.32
